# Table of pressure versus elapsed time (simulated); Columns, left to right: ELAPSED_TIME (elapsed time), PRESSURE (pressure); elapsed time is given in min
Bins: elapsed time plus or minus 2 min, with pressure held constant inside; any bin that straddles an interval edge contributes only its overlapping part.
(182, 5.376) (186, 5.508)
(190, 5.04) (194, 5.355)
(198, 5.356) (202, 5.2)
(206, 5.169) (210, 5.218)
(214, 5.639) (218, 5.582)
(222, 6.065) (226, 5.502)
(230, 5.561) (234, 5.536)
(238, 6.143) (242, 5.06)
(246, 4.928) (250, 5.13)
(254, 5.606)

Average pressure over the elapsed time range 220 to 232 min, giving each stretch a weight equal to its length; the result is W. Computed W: 5.71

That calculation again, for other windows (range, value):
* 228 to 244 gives 5.57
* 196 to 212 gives 5.24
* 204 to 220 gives 5.4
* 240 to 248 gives 4.99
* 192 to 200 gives 5.36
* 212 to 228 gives 5.7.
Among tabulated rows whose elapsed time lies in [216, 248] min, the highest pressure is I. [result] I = 6.143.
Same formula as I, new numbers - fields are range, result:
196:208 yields 5.356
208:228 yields 6.065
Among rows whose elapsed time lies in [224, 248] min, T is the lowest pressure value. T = 4.928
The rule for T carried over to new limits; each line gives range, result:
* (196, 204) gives 5.2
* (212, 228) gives 5.502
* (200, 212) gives 5.169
